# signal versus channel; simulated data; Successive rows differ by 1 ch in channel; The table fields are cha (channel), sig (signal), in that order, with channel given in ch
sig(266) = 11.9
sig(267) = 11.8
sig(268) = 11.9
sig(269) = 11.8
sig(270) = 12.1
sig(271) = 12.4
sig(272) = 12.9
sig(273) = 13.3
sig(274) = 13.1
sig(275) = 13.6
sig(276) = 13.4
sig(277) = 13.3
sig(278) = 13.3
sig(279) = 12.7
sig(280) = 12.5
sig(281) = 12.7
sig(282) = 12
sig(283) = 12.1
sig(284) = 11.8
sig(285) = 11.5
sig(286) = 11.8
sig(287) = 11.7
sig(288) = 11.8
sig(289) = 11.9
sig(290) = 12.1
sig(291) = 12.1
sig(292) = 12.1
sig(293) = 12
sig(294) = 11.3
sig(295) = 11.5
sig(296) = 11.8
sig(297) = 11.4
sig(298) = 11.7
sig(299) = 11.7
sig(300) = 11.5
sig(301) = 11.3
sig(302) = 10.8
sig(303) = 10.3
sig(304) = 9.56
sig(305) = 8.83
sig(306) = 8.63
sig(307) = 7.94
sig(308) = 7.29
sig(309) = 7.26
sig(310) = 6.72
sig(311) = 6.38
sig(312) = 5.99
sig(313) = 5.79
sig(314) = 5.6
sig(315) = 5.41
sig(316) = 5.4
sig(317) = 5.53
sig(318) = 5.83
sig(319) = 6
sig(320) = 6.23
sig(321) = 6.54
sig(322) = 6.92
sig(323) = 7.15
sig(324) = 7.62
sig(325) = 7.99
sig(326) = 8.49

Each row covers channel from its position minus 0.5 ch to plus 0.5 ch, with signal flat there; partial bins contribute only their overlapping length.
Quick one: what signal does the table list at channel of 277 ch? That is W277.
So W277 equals 13.3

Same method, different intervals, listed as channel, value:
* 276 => 13.4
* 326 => 8.49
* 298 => 11.7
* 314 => 5.6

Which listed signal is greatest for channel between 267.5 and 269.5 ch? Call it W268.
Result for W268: 11.9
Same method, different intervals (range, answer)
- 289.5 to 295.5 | 12.1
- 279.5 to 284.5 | 12.7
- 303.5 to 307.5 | 9.56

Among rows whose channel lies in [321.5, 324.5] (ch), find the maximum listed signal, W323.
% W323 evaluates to 7.62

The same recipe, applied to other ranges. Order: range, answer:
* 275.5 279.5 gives 13.4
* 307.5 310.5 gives 7.29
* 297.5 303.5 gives 11.7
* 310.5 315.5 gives 6.38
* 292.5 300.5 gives 12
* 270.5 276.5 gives 13.6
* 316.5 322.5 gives 6.92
